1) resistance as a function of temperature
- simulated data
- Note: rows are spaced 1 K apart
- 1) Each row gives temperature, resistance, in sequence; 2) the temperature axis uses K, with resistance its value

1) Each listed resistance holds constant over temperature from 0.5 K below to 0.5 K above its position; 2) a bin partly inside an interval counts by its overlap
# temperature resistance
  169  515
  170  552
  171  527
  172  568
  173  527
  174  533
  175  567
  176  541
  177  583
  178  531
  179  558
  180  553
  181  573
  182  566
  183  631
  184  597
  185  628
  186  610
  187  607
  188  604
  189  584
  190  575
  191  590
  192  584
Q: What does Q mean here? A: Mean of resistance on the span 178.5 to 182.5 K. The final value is 562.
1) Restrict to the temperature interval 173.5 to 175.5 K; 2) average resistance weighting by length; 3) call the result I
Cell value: 550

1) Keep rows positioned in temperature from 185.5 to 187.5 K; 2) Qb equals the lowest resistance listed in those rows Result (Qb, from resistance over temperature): 607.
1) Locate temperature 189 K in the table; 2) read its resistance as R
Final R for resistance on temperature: 584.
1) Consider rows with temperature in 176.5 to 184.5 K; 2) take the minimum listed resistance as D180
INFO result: 531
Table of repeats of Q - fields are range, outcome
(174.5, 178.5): 556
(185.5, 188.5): 607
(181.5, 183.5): 598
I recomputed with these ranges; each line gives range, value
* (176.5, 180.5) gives 556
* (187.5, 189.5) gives 594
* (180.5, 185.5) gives 599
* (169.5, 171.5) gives 540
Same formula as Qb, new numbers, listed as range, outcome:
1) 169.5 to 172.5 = 527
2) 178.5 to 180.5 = 553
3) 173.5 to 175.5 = 533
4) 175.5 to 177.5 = 541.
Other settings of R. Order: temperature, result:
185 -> 628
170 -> 552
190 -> 575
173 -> 527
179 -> 558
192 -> 584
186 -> 610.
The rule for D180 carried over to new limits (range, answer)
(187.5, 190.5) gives 575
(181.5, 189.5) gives 566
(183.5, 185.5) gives 597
